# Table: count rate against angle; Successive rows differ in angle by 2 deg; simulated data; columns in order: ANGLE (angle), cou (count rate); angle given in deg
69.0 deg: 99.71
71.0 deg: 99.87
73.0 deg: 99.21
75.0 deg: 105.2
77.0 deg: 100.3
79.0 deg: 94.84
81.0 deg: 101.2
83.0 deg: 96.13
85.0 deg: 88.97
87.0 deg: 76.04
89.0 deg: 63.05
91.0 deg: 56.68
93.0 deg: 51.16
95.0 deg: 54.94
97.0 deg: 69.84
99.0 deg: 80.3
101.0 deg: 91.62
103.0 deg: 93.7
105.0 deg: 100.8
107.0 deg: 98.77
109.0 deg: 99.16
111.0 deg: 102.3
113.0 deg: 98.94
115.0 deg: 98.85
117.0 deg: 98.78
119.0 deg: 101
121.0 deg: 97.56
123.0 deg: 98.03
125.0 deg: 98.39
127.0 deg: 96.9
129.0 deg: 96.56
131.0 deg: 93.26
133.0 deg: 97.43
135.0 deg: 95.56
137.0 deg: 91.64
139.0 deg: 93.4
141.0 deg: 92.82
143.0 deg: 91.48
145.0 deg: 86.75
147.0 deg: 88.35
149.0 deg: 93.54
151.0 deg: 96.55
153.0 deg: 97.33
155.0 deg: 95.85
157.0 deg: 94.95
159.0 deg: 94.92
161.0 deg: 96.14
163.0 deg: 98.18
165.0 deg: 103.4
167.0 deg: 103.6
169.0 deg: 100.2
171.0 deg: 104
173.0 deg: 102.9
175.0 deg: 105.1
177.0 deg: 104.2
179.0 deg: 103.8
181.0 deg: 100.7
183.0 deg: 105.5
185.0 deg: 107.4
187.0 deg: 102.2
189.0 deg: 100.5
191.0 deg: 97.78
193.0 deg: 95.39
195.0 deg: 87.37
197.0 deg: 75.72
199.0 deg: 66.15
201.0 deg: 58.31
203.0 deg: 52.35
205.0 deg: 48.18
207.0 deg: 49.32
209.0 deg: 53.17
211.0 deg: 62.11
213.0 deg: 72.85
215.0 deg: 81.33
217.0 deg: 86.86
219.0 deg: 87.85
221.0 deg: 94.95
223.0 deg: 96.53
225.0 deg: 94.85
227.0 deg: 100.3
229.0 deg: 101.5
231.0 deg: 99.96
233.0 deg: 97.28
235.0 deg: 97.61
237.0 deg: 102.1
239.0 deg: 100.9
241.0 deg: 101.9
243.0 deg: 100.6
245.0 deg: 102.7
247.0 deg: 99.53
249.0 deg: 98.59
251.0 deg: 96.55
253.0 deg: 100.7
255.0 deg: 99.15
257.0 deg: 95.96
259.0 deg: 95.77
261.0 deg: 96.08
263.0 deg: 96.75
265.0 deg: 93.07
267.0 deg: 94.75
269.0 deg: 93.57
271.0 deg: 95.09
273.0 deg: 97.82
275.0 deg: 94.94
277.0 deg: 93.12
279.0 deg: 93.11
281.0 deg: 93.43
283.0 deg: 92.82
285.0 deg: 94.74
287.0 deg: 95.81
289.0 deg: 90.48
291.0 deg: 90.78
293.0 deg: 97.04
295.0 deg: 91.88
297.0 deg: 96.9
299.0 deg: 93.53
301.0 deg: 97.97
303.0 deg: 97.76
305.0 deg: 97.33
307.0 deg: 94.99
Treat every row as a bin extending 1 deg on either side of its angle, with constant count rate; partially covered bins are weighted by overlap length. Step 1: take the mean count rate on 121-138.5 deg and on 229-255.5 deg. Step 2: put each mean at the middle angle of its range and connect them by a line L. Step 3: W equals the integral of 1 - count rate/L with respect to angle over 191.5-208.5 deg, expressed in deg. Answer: 5.4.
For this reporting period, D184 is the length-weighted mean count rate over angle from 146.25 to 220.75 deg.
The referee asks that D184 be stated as 88.6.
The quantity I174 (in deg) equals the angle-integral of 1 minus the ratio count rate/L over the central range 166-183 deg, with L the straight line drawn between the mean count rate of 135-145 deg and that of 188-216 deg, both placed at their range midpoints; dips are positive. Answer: -4.8 deg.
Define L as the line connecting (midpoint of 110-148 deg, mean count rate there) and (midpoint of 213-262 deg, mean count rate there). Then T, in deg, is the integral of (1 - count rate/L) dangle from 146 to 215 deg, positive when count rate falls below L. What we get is 5.3 deg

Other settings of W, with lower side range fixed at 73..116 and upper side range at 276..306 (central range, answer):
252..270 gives -0.56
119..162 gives -2.90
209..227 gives 1.56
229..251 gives -1.78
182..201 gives -0.12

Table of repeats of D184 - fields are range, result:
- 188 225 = 76.4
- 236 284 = 97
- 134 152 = 92.2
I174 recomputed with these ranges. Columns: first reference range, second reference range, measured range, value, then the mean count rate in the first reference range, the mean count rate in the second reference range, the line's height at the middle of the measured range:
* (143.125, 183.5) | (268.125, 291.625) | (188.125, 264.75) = 6.26 deg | 98.6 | 93.9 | 96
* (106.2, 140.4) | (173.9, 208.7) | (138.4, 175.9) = -2.30 deg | 97.4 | 85.3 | 91.4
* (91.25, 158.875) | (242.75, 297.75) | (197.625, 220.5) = 6.79 deg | 91.7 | 95.7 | 94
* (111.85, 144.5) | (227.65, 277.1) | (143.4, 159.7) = 0.52 deg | 96.2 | 97.9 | 96.5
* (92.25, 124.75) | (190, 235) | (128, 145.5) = -1.17 deg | 90.2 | 80.4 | 87.6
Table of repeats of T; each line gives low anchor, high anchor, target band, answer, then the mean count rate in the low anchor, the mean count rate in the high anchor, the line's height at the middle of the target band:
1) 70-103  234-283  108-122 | -2.26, 83.4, 97.2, 85.7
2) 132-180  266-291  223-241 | -0.77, 97.2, 94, 95.2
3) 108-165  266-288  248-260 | -0.39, 96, 94.5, 94.7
